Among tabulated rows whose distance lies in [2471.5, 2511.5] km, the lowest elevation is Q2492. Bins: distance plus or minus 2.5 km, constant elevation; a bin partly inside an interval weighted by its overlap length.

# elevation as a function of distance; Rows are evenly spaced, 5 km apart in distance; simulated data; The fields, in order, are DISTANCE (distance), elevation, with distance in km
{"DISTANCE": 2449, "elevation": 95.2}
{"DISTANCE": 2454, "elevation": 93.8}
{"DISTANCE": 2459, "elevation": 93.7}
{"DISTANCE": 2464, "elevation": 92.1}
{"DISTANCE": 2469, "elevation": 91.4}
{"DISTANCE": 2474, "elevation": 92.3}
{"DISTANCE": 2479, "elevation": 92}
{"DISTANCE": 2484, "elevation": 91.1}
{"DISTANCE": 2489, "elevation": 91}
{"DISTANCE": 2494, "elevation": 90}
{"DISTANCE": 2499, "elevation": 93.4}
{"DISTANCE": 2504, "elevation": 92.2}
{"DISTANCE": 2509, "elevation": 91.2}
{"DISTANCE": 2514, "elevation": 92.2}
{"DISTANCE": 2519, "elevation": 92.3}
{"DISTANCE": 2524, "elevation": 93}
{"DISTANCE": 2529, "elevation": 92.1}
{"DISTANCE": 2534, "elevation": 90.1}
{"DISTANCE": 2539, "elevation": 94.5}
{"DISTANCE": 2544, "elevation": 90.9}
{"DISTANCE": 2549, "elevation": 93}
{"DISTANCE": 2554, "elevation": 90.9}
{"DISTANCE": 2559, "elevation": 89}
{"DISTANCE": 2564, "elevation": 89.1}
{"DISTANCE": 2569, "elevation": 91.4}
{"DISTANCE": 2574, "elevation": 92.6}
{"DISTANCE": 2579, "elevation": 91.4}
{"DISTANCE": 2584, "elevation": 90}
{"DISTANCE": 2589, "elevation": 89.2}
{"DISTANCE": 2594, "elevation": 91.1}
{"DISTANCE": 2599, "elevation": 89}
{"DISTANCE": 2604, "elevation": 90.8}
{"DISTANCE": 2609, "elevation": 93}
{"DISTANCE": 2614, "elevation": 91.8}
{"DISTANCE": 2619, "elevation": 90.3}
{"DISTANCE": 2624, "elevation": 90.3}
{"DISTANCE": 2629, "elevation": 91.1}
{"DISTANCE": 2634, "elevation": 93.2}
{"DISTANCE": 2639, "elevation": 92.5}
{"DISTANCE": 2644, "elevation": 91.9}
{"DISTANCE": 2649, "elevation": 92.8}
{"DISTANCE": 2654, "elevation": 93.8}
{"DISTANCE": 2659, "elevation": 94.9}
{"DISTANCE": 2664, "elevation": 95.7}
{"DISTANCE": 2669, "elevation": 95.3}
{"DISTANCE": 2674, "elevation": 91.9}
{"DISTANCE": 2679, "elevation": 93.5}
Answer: 90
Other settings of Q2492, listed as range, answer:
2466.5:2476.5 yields 91.4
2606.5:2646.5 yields 90.3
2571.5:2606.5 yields 89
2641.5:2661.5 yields 91.9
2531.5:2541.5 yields 90.1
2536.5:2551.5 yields 90.9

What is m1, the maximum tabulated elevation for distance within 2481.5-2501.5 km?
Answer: 93.4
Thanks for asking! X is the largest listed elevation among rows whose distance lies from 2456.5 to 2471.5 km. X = 93.7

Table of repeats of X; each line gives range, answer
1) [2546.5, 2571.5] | 93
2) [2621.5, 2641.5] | 93.2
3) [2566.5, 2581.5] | 92.6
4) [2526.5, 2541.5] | 94.5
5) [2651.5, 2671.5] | 95.7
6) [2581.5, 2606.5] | 91.1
